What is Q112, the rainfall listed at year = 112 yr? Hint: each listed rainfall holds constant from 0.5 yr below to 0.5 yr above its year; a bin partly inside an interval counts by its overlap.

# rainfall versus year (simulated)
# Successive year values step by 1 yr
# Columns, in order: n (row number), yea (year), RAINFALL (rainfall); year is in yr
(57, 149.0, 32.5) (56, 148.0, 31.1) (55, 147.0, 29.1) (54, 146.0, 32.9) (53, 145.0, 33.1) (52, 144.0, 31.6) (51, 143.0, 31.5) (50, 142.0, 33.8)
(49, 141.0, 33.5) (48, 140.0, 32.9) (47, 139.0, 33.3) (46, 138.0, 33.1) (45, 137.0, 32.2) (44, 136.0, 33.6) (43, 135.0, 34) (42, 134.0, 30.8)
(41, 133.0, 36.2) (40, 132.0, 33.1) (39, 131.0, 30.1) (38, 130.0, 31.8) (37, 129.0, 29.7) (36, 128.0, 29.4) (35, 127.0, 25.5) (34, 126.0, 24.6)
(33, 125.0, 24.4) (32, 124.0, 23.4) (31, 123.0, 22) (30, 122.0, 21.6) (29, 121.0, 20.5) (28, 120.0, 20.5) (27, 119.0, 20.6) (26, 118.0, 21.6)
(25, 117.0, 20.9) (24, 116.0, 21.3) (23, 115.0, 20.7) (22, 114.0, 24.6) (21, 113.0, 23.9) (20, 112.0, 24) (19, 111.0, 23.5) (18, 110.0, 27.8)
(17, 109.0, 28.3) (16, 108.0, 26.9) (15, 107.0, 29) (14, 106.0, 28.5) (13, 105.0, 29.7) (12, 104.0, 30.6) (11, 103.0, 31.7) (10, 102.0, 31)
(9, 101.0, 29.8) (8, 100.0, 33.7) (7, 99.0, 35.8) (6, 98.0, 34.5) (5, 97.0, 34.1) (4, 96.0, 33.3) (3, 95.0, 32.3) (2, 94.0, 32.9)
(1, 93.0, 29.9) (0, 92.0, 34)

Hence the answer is 24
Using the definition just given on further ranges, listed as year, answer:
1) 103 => 31.7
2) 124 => 23.4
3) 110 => 27.8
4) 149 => 32.5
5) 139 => 33.3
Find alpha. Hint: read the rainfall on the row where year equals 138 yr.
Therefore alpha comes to 33.1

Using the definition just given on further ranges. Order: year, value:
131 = 30.1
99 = 35.8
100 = 33.7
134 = 30.8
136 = 33.6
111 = 23.5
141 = 33.5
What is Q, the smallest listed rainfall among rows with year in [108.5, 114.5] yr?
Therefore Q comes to 23.5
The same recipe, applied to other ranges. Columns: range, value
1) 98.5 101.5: 29.8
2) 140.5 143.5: 31.5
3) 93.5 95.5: 32.3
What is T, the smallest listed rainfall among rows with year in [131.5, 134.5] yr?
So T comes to 30.8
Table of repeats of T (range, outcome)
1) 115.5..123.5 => 20.5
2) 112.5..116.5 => 20.7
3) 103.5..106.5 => 28.5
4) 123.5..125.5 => 23.4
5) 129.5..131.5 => 30.1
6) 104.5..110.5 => 26.9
